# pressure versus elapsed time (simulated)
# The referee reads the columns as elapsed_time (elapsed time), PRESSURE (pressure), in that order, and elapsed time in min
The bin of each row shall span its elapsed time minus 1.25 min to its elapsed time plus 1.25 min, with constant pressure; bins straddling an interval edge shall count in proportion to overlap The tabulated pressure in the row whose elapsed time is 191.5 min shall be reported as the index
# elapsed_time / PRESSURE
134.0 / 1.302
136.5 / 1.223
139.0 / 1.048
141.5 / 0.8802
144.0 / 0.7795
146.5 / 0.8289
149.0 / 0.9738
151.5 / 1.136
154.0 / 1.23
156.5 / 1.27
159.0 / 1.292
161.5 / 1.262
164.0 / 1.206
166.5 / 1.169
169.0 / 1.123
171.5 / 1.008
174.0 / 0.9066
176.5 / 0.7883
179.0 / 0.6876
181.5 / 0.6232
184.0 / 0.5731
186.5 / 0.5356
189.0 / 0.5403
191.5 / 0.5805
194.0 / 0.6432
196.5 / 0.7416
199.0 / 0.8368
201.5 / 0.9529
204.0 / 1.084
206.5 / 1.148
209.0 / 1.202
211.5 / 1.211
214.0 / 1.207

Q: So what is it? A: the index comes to 0.5805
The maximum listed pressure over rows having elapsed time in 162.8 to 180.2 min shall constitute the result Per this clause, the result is 1.206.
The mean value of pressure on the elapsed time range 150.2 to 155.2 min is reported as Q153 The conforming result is 1.18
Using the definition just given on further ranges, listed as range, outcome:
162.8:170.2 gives 1.17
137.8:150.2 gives 0.901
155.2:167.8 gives 1.24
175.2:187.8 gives 0.642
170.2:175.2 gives 0.959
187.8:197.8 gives 0.628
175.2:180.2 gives 0.74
